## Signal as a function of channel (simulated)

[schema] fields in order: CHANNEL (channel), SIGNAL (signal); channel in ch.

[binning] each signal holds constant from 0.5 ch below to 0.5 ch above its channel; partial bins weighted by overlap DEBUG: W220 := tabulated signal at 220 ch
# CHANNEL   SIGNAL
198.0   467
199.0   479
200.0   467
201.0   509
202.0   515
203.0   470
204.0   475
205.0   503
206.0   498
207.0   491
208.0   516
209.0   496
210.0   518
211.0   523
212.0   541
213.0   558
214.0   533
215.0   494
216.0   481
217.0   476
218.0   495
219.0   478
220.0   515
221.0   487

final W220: 515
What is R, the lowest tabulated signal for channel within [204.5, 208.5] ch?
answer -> 491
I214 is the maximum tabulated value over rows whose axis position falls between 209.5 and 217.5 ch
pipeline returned 558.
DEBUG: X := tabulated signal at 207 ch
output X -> 491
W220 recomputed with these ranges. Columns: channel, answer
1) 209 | 496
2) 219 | 478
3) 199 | 479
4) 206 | 498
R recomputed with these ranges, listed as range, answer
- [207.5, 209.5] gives 496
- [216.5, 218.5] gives 476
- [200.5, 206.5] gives 470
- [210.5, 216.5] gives 481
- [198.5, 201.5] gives 467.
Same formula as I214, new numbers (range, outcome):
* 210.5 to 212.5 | 541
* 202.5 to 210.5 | 518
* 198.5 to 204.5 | 515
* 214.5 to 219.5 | 495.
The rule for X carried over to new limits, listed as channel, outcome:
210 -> 518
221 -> 487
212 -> 541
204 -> 475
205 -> 503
